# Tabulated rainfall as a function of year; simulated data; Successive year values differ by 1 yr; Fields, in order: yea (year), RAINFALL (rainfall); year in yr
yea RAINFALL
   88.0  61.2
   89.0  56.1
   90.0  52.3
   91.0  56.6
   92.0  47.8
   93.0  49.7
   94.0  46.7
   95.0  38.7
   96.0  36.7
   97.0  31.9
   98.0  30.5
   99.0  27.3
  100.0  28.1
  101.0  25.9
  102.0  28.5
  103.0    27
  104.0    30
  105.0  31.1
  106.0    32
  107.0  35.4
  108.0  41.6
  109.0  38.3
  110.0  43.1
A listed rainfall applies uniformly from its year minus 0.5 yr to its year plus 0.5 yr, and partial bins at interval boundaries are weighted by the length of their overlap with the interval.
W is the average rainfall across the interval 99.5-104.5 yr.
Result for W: 27.9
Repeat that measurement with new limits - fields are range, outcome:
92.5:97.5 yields 40.7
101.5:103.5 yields 27.8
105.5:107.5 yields 33.7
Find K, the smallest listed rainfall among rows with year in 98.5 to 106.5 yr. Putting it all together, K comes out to 25.9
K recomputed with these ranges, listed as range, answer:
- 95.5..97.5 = 31.9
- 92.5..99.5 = 27.3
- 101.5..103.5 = 27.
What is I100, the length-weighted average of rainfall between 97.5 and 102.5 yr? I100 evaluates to 28.1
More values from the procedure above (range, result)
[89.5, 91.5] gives 54.5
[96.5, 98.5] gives 31.2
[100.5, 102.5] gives 27.2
